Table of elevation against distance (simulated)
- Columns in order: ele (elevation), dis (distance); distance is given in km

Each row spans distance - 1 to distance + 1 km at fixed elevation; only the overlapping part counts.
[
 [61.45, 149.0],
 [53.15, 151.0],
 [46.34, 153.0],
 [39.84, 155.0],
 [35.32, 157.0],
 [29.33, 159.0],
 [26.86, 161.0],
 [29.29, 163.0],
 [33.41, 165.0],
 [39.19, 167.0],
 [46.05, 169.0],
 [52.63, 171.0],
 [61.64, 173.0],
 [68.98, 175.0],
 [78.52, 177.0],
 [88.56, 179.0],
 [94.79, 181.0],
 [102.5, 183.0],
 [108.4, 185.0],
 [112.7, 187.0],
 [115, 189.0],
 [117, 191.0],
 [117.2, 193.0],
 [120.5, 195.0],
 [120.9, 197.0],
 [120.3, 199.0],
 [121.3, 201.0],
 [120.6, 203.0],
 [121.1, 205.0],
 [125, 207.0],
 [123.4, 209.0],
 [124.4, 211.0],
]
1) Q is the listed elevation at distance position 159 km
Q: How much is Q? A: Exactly 29.33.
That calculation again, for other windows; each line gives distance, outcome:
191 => 117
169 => 46.05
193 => 117.2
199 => 120.3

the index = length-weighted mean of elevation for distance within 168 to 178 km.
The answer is 61.6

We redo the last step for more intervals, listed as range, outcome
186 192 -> 115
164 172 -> 42.8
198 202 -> 121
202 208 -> 122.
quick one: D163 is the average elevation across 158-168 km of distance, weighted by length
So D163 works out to 31.6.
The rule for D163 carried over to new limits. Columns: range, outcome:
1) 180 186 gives 102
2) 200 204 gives 121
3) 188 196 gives 117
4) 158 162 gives 28.1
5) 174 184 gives 86.7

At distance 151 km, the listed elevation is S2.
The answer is 53.15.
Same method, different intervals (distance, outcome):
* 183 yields 102.5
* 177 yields 78.52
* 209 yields 123.4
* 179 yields 88.56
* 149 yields 61.45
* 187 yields 112.7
